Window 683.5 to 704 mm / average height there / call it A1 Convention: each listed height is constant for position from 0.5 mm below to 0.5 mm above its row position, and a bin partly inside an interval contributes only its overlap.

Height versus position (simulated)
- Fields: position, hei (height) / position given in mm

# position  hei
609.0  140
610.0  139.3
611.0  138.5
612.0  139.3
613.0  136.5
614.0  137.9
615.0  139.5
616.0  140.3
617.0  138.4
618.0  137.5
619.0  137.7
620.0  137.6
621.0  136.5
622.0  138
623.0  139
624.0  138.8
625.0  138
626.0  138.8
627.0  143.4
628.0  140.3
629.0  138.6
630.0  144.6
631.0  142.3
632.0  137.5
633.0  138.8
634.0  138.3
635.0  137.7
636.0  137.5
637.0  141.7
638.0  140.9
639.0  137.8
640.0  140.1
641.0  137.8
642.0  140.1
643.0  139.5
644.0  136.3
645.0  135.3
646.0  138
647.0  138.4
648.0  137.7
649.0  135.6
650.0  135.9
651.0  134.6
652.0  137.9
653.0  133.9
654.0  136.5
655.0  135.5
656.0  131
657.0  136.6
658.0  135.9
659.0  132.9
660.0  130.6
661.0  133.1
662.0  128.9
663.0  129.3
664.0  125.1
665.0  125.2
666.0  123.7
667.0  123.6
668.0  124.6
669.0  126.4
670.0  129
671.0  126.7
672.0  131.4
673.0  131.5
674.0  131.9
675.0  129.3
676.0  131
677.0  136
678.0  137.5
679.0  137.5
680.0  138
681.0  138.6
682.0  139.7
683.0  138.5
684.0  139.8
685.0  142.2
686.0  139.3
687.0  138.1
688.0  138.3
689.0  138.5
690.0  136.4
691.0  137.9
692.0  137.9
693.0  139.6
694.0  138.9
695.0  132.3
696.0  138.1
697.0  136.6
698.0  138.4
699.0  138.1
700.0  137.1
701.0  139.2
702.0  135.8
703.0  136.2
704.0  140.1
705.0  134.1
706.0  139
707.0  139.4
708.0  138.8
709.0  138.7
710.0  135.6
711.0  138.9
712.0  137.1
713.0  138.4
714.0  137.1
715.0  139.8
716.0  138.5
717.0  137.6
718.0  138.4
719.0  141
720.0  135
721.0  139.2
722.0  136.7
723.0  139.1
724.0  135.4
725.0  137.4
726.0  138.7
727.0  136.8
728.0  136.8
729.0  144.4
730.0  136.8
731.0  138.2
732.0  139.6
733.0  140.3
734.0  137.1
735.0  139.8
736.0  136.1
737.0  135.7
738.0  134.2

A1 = 138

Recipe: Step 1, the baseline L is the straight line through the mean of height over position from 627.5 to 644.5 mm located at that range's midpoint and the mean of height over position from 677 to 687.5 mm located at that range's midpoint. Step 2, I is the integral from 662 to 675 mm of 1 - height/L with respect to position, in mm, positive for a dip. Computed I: 1.1 mm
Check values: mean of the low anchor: 139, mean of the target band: 128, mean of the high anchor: 139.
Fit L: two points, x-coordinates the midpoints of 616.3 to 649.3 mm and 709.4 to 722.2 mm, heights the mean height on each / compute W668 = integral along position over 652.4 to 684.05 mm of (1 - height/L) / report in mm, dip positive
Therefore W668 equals 1.5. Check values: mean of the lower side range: 139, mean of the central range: 132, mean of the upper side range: 138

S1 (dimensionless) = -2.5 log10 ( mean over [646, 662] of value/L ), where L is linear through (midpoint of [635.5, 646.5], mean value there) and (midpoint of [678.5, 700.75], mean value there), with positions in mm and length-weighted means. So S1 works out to 0.03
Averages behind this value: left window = 139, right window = 138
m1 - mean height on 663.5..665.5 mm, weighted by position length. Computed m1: 125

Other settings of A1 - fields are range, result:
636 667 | 135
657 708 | 135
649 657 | 135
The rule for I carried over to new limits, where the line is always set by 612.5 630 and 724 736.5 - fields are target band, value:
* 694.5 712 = 0.1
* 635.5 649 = 0.0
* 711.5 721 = 0.0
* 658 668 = 0.7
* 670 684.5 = 0.4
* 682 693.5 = 0.0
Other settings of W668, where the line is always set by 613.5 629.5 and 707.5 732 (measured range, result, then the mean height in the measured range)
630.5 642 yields 0.0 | 139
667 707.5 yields 0.7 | 136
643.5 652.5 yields 0.1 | 137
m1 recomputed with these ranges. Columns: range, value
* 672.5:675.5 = 131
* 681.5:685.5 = 140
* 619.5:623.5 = 138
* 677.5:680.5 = 138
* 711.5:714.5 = 138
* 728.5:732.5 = 140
